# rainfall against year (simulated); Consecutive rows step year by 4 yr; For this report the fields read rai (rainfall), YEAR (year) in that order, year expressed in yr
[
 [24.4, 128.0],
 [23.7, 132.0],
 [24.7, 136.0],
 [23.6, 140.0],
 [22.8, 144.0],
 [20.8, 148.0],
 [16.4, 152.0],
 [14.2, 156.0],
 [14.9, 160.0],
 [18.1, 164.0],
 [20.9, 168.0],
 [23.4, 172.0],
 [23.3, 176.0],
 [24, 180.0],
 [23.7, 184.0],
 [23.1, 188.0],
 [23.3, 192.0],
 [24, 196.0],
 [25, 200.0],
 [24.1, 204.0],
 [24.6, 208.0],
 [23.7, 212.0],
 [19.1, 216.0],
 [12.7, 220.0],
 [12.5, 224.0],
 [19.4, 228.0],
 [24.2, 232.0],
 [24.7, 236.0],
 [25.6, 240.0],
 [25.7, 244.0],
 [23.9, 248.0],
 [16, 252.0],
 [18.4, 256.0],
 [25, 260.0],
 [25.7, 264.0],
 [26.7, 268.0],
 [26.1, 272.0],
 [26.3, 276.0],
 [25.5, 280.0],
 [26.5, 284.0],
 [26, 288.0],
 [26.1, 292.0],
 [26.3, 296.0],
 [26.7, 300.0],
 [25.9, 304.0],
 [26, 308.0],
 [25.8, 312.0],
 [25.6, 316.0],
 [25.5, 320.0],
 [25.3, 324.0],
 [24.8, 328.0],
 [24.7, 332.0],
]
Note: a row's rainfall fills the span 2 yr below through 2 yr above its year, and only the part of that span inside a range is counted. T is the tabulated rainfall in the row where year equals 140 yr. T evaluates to 23.6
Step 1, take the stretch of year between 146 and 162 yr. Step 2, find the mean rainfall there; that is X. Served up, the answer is 16.6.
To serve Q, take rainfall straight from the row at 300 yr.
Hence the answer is 26.7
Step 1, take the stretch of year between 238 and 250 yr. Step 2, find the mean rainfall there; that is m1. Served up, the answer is 25.1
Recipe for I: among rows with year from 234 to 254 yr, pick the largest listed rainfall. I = 25.7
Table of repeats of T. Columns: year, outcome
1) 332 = 24.7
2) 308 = 26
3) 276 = 26.3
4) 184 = 23.7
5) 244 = 25.7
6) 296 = 26.3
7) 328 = 24.8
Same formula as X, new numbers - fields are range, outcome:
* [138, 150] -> 22.4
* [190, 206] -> 24.1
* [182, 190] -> 23.4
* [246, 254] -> 19.9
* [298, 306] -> 26.3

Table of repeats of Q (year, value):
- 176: 23.3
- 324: 25.3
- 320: 25.5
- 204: 24.1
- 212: 23.7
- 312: 25.8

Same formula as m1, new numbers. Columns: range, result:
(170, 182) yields 23.6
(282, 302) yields 26.3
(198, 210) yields 24.6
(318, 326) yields 25.4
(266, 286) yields 26.2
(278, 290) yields 26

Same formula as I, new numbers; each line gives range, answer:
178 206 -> 25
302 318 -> 26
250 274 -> 26.7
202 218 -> 24.6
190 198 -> 24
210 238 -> 24.7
